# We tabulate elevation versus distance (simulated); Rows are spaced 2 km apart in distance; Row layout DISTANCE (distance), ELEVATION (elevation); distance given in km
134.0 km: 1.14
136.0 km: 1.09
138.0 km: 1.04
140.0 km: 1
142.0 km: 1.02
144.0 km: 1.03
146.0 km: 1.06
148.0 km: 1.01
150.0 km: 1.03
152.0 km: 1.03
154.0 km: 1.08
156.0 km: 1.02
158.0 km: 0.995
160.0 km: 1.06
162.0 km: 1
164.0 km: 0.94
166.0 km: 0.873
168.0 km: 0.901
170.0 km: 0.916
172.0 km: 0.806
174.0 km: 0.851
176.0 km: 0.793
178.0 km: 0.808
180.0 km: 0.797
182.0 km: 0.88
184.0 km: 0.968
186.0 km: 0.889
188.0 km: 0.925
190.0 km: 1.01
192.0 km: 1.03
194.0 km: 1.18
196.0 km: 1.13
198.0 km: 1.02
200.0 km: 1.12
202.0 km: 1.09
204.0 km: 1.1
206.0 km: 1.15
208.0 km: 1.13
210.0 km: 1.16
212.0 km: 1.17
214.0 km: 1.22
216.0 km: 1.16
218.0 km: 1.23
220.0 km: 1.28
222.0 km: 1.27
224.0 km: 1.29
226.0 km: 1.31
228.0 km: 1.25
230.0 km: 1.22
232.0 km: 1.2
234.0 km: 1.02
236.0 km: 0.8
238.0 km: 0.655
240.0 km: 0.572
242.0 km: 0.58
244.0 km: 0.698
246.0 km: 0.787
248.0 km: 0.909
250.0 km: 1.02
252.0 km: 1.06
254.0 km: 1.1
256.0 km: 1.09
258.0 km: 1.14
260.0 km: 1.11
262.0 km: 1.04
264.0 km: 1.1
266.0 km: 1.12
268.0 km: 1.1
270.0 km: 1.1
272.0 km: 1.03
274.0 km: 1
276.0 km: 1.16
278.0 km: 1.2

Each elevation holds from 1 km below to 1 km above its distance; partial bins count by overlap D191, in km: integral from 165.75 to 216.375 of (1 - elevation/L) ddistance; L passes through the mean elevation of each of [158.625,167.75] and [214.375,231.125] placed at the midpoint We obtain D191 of 4.5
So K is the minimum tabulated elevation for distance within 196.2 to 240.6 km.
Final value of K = 0.572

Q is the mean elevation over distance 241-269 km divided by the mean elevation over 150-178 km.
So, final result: 1.05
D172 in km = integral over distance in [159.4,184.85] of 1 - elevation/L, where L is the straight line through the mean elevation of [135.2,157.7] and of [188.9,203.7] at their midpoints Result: 4.10 km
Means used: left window 1.04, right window 1.08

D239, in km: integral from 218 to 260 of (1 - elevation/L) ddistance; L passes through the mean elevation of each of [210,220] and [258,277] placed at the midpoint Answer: 4.8 km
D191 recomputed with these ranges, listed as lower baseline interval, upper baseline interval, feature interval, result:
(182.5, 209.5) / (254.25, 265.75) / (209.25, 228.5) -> -2.9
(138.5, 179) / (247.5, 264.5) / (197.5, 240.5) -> -3.8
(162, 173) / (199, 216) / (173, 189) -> 1.9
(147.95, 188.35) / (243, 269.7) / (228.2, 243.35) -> 1.8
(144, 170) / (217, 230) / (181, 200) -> 2.1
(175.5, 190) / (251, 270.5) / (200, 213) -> -2.6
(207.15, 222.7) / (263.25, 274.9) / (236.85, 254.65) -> 4.9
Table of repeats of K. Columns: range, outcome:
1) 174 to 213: 0.793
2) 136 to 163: 0.995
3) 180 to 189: 0.797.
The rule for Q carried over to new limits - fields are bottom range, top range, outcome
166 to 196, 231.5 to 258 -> 0.97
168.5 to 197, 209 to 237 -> 1.28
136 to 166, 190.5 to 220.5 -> 1.12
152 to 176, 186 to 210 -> 1.14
